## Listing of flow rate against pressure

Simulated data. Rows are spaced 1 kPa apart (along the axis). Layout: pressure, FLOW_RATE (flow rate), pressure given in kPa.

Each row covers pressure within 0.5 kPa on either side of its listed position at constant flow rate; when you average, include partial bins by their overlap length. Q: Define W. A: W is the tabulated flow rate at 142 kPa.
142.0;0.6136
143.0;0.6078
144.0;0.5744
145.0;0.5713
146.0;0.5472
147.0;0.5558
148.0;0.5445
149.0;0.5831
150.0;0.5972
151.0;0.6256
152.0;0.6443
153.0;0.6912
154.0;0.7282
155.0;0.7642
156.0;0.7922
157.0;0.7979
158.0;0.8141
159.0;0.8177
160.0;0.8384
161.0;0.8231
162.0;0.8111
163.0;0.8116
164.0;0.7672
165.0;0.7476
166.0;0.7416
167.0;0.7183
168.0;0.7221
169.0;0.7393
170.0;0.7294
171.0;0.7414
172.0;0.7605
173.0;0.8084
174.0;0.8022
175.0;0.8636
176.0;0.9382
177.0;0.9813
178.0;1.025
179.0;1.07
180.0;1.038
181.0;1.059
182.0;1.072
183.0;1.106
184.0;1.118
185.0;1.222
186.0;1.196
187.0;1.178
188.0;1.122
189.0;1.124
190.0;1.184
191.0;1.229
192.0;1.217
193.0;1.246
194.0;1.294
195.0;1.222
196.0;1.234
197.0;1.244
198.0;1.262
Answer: 0.6136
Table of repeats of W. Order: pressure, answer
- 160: 0.8384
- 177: 0.9813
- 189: 1.124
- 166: 0.7416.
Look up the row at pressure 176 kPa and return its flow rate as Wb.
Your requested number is 0.9382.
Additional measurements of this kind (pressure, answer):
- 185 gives 1.222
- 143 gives 0.6078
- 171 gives 0.7414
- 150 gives 0.5972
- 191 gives 1.229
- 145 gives 0.5713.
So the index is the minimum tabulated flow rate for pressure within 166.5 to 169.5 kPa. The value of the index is 0.7183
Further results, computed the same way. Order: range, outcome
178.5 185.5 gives 1.038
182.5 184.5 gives 1.106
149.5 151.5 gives 0.5972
